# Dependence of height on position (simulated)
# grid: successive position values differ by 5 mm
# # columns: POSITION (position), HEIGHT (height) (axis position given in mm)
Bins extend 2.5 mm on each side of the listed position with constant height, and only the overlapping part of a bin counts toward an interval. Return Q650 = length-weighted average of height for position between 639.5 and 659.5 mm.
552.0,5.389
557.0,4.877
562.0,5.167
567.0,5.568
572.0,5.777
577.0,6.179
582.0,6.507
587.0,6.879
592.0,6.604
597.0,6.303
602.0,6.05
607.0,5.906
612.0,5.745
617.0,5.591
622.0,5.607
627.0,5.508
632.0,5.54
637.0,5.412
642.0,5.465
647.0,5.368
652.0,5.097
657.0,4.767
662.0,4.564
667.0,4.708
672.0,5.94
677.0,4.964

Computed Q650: 5.17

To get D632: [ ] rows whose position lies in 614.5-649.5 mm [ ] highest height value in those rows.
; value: 5.607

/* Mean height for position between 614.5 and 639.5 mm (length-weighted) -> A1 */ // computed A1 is 5.53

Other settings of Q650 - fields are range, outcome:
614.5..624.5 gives 5.6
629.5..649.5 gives 5.45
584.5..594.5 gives 6.74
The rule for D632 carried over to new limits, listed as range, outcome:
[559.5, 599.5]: 6.879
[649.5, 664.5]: 5.097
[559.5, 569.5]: 5.568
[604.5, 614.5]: 5.906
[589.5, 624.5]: 6.604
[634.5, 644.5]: 5.465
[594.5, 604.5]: 6.303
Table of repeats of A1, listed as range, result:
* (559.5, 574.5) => 5.5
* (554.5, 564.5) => 5.02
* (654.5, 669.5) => 4.68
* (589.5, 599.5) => 6.45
